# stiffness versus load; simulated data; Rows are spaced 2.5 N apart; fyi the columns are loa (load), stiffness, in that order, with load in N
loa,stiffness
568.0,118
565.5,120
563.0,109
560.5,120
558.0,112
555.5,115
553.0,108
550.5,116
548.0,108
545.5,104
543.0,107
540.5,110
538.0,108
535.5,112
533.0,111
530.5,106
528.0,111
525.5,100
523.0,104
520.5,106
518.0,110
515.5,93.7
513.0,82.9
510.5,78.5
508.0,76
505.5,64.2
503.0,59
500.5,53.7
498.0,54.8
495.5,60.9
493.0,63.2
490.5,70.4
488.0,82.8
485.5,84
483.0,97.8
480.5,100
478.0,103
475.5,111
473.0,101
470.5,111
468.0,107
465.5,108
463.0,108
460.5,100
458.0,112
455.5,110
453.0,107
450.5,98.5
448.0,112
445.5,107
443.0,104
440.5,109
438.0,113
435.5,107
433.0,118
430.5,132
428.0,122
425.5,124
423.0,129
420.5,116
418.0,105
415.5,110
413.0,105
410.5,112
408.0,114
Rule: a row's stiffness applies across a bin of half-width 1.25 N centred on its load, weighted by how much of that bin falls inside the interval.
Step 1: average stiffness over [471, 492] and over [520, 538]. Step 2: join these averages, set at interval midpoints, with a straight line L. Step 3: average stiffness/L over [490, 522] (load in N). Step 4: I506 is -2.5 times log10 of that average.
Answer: 0.32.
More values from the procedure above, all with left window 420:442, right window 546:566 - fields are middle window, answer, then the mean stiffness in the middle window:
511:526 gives 0.17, 98.4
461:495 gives 0.22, 95.3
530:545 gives 0.05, 109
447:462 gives 0.11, 107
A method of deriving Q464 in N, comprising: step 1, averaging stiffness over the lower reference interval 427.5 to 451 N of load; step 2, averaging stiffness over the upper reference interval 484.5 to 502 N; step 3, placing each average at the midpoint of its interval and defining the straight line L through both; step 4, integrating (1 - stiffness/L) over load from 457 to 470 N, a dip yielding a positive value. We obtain -2.18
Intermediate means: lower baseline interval 112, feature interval 107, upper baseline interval 66.8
